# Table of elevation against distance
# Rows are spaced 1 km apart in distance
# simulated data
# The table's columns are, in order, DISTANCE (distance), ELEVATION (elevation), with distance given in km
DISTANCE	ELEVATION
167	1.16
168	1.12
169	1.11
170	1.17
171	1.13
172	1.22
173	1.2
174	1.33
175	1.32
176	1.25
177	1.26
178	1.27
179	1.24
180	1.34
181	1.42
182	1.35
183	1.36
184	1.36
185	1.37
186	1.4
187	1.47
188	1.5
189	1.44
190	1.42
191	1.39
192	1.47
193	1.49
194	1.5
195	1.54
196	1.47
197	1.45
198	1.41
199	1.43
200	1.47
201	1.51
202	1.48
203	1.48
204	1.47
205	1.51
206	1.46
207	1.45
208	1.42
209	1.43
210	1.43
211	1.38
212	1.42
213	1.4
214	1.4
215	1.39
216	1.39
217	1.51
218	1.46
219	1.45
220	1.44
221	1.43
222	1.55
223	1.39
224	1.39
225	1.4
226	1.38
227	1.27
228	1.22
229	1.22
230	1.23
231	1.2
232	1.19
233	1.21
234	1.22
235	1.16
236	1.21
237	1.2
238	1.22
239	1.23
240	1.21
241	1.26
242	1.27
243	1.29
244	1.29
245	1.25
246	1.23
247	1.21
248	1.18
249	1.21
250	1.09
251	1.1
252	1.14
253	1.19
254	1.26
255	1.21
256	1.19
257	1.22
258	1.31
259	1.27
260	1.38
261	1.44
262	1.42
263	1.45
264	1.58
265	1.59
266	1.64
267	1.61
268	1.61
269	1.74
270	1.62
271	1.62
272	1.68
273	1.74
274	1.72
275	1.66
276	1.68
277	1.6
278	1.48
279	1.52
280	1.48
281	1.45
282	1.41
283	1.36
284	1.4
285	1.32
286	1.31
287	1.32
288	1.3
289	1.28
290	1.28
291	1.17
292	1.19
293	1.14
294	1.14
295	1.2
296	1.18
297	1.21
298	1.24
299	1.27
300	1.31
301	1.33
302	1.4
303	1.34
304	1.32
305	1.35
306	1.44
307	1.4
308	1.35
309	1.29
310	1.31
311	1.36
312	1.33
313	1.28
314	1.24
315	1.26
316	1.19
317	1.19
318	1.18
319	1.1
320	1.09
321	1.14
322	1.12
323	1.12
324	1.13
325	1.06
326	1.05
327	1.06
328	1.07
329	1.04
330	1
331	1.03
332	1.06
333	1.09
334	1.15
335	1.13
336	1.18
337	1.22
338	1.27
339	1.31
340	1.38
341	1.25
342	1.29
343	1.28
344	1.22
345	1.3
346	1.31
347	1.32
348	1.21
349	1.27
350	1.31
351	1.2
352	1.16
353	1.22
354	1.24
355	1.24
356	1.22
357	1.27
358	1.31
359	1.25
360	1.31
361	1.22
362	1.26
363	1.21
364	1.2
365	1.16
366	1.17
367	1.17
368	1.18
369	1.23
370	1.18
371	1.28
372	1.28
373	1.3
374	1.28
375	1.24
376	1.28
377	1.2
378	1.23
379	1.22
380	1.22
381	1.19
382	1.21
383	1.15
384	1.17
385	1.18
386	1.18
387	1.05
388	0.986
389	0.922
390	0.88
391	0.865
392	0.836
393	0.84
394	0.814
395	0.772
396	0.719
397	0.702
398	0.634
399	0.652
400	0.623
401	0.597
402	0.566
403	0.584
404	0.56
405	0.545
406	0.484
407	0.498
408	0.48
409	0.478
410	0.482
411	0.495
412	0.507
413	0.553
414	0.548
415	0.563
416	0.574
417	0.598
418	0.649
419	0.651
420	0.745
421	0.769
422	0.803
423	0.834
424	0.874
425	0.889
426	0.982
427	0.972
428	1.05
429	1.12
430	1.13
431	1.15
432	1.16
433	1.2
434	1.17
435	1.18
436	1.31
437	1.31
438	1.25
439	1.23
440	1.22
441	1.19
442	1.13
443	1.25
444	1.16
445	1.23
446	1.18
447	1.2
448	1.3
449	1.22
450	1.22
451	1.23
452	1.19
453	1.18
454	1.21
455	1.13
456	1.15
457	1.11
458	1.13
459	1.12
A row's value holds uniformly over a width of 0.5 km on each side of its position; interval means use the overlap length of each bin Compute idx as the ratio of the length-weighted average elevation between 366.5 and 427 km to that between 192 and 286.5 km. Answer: 0.6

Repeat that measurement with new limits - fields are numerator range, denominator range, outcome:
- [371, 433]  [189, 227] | 0.60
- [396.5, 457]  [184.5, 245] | 0.66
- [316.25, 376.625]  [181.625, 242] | 0.87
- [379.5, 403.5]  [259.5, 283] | 0.57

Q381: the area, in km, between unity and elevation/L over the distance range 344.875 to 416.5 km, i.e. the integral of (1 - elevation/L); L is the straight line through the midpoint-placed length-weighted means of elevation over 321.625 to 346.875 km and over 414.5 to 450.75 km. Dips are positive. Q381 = 7.89 km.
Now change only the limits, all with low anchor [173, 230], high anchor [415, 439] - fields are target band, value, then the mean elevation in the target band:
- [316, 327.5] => 0.6 km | 1.12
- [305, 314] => -1.1 km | 1.34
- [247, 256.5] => 1.0 km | 1.18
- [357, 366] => -1.2 km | 1.24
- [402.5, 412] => 4.7 km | 0.512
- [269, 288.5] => -4.0 km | 1.51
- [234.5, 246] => 0.8 km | 1.24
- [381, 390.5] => -0.3 km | 1.09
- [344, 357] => -1.5 km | 1.25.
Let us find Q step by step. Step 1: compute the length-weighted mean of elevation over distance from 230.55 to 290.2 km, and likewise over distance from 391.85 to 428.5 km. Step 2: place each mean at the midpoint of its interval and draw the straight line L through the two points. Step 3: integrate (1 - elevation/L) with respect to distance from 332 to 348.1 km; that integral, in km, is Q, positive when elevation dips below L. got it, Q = -3.95 km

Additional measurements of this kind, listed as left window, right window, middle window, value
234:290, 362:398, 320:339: 1.62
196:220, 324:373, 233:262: 3.02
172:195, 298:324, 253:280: -4.18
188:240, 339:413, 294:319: -2.07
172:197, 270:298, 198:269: 2.14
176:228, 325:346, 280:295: -0.41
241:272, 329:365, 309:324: 0.71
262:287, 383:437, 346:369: -2.90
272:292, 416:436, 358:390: -1.95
